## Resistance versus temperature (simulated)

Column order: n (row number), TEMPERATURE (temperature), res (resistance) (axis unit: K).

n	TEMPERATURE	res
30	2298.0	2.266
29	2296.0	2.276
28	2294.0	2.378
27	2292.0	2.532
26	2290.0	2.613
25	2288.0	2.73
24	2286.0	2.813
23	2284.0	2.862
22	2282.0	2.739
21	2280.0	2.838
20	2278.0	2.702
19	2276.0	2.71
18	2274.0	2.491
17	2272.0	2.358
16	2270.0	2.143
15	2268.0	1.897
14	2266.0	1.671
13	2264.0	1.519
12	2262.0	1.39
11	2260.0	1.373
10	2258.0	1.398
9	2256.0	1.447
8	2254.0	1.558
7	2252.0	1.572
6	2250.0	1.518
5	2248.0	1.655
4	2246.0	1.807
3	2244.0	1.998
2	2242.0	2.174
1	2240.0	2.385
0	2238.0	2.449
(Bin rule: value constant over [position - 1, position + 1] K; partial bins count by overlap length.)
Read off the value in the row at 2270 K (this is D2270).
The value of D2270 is 2.143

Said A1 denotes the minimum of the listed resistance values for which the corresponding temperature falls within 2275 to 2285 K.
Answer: 2.702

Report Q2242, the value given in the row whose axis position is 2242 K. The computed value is 2.174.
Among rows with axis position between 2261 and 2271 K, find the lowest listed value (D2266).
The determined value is 1.39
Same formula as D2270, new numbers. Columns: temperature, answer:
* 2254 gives 1.558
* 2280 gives 2.838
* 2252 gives 1.572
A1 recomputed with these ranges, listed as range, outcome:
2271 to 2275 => 2.358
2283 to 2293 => 2.532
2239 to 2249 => 1.655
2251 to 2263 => 1.373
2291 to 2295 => 2.378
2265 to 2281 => 1.671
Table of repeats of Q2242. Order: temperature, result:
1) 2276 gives 2.71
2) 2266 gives 1.671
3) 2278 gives 2.702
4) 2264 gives 1.519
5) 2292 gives 2.532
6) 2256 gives 1.447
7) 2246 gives 1.807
